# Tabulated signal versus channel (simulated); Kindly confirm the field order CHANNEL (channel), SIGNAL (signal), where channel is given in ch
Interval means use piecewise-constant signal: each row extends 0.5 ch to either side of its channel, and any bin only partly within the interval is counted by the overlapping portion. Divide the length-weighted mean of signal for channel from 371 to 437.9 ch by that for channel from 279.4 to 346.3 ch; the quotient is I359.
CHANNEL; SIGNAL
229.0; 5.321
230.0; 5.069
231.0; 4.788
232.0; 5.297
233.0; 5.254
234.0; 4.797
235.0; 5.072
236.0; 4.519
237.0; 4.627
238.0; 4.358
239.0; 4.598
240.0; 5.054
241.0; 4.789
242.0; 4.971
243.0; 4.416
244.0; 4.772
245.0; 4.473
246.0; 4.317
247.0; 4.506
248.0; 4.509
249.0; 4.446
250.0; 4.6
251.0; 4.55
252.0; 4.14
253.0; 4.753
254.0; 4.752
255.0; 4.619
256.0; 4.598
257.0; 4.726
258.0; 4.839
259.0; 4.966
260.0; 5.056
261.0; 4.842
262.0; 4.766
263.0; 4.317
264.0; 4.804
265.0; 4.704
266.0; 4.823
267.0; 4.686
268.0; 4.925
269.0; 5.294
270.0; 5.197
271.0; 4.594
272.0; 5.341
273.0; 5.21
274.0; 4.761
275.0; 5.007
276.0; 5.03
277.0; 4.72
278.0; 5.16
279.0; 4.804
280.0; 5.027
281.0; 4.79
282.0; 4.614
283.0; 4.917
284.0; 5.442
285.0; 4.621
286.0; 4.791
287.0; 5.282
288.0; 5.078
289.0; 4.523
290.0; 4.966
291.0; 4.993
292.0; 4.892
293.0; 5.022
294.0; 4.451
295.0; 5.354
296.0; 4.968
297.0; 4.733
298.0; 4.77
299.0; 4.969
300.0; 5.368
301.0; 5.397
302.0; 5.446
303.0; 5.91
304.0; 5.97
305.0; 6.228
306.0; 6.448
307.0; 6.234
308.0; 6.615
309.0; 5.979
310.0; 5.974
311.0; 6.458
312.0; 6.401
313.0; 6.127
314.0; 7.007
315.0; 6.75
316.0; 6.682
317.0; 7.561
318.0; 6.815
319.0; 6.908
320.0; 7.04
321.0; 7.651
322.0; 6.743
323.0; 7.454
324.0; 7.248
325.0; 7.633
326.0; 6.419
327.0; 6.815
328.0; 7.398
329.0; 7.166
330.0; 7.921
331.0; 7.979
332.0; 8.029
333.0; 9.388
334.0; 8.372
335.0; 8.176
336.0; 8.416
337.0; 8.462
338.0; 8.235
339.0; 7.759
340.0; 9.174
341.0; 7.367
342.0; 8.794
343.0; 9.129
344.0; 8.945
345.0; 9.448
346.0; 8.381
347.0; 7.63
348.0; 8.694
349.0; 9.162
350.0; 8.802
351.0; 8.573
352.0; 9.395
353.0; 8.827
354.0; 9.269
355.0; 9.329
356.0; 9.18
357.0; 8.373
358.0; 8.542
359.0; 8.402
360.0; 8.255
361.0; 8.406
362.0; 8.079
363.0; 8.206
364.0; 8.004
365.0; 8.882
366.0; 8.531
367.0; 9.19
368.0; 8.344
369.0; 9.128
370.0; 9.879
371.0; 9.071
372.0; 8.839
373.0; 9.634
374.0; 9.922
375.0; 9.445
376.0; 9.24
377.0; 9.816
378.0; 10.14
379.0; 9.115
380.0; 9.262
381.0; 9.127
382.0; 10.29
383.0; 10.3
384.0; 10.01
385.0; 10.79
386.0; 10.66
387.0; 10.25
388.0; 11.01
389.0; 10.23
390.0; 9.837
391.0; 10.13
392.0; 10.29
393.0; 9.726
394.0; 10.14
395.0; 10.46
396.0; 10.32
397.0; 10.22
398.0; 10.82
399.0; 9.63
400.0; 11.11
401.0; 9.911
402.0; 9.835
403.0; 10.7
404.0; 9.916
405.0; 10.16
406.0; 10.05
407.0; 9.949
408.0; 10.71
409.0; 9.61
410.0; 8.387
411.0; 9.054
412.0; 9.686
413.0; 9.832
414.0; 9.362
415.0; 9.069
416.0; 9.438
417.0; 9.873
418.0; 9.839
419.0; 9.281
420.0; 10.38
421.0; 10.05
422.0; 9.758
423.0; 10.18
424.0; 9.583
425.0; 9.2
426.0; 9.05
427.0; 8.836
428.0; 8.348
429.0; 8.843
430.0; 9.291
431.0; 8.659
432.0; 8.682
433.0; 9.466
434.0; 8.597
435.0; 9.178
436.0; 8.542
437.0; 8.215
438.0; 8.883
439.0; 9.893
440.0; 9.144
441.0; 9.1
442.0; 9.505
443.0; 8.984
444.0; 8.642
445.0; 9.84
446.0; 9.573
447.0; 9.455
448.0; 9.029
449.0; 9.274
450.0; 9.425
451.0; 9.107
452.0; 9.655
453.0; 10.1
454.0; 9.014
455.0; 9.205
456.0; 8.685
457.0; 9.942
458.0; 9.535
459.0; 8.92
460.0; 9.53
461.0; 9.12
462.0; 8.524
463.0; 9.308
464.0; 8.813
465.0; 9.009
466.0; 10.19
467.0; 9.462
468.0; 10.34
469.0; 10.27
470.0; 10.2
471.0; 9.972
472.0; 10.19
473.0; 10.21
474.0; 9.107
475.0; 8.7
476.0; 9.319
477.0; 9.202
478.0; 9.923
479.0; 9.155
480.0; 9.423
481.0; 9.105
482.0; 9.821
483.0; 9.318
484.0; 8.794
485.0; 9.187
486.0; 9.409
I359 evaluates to 1.48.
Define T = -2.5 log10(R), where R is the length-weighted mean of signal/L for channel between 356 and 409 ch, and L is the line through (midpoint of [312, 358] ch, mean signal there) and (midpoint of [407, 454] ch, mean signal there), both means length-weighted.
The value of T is -0.11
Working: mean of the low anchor 8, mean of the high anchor 9.32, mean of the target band 9.64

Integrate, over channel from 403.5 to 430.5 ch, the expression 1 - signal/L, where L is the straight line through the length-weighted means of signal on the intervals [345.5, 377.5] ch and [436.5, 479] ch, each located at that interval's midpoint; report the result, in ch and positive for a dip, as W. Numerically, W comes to -1.1 ch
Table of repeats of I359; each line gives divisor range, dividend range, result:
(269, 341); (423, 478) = 1.51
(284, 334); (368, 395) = 1.58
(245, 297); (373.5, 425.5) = 2.06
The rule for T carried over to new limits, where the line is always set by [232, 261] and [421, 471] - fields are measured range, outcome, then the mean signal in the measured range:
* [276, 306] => 0.13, 5.1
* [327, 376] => -0.21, 8.62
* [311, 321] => -0.09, 6.83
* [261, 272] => 0.07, 4.84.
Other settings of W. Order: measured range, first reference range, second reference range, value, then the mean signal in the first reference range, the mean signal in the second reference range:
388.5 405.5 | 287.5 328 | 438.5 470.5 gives -4.43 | 6.07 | 9.4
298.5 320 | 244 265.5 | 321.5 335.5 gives 1.85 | 4.64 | 7.62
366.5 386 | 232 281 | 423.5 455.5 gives -4.98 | 4.78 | 9.13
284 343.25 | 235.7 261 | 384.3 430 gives 2.51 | 4.64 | 9.87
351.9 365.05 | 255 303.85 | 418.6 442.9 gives -2.69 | 4.95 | 9.19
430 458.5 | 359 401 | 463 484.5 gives 1.11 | 9.62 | 9.54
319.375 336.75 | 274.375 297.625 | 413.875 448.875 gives -4.12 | 4.92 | 9.25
